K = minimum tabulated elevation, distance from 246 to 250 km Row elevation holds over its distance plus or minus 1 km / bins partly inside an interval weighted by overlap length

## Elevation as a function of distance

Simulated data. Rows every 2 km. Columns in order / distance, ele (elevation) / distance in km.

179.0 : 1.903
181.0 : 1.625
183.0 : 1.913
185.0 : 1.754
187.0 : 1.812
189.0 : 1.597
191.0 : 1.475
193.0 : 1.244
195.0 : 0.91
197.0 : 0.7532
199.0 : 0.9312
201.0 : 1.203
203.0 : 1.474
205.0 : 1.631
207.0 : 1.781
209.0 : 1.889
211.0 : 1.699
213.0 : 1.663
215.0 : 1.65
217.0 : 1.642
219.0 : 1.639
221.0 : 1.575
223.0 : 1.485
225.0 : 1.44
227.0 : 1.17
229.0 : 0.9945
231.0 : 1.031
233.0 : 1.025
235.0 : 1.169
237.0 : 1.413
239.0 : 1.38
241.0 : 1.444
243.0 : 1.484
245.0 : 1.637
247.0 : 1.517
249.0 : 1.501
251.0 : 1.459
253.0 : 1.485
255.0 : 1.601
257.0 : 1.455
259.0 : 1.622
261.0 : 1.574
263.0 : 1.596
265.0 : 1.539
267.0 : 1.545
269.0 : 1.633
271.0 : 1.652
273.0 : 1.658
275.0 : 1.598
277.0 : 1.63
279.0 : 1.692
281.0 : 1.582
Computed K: 1.501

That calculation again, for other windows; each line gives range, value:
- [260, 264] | 1.574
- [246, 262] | 1.455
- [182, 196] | 0.91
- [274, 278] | 1.598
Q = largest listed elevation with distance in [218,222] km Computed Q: 1.639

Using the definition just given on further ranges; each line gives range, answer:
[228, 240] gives 1.413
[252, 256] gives 1.601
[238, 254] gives 1.637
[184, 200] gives 1.812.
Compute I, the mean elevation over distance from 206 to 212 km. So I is 1.79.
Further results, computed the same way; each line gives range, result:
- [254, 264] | 1.57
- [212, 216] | 1.66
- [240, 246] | 1.52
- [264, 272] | 1.59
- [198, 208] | 1.4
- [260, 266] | 1.57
